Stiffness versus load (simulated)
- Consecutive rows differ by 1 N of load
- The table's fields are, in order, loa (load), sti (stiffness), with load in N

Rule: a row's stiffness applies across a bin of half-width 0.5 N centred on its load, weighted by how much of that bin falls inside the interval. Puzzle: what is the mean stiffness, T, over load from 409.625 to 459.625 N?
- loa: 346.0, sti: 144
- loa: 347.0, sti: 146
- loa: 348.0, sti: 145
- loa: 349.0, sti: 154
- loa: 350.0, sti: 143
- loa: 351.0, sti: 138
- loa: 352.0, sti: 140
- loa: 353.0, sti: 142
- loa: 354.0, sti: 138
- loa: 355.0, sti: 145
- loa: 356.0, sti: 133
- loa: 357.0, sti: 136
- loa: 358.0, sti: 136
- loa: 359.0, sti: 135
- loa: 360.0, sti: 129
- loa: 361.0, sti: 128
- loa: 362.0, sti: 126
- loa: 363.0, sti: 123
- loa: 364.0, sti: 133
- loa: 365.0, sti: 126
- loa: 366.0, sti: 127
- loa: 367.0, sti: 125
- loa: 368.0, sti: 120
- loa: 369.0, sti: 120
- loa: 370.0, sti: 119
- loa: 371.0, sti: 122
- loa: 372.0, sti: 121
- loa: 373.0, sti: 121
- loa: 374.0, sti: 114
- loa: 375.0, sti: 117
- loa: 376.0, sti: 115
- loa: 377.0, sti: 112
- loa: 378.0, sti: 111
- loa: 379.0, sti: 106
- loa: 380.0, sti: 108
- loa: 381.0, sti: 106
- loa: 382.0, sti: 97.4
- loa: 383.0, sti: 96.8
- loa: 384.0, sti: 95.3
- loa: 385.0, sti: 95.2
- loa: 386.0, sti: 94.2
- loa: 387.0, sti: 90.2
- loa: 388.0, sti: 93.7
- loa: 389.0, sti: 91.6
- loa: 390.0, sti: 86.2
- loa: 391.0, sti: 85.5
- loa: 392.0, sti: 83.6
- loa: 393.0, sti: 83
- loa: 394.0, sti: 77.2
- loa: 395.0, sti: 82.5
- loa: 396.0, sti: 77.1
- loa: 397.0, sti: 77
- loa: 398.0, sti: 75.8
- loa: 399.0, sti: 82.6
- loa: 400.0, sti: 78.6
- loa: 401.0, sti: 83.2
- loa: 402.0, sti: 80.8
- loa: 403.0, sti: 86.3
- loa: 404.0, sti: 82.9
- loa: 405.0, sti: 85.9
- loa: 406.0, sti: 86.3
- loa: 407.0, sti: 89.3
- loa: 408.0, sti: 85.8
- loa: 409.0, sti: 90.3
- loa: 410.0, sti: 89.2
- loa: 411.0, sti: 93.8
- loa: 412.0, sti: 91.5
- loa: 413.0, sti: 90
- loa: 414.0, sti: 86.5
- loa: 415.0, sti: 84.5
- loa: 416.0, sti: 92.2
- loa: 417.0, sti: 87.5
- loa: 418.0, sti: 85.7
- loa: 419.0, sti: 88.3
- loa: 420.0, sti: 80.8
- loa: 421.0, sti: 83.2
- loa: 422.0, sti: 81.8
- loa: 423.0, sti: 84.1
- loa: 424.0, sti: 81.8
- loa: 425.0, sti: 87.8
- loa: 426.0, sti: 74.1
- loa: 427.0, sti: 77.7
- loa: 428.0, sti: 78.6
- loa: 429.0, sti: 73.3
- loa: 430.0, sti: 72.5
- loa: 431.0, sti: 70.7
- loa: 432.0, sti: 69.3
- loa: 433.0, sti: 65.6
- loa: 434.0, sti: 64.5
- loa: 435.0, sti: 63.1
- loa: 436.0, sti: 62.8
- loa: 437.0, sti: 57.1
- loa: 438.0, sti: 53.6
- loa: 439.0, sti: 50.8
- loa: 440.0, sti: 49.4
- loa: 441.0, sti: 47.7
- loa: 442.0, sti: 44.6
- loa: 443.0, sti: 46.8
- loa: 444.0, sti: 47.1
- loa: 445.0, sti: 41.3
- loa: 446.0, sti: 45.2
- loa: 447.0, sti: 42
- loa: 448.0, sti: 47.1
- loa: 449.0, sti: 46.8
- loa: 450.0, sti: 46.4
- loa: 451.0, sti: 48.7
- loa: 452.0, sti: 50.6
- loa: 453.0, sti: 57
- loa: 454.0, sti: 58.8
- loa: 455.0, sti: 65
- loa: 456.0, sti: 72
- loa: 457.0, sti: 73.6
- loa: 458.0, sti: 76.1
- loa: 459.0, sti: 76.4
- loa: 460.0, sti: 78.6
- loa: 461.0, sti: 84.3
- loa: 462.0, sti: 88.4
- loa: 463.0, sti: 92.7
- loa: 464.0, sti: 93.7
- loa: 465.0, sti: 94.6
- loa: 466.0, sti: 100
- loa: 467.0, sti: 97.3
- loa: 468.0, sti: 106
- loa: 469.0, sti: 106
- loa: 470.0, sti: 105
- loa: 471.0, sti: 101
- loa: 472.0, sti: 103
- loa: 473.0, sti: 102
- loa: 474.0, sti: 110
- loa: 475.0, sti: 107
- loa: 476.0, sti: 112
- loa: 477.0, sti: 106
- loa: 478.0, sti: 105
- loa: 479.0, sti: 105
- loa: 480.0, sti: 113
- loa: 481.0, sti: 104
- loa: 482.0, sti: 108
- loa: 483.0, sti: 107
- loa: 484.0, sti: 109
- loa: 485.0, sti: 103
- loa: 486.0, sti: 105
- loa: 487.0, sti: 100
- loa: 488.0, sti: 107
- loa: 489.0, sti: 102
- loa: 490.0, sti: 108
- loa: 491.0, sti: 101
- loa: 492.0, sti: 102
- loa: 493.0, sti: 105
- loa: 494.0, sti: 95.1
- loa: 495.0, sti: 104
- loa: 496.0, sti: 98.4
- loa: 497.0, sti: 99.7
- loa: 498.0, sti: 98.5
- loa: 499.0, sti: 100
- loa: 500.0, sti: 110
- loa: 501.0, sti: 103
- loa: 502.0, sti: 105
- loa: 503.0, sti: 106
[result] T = 68.1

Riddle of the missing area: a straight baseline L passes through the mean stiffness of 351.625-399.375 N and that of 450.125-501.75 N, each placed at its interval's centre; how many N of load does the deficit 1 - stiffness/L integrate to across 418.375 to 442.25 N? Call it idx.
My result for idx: 7.60 N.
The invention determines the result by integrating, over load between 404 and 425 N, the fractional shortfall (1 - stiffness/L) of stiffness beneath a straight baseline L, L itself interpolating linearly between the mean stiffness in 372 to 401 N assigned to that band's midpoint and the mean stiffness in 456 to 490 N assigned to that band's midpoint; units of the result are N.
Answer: 2.07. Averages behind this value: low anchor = 95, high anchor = 99.2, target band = 86.8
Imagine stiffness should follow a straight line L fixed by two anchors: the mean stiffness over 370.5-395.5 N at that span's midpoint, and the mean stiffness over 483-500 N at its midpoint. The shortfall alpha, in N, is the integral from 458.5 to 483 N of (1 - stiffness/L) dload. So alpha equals 0.52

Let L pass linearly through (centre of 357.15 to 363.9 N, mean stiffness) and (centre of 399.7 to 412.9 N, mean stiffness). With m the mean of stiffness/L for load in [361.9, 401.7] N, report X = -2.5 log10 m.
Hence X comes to 0.09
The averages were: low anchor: 130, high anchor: 86.7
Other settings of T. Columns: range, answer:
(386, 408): 84.1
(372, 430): 89.9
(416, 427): 83.6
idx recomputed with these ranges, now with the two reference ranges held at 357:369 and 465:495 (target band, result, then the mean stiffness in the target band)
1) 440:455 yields 8.4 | 48.5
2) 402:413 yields 2.9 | 87.9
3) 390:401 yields 3.7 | 80.7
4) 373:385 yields 1.7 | 107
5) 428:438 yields 4.2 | 66.5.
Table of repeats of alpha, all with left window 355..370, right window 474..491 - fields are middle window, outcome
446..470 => 7.9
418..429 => 3.3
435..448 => 7.4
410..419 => 2.3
